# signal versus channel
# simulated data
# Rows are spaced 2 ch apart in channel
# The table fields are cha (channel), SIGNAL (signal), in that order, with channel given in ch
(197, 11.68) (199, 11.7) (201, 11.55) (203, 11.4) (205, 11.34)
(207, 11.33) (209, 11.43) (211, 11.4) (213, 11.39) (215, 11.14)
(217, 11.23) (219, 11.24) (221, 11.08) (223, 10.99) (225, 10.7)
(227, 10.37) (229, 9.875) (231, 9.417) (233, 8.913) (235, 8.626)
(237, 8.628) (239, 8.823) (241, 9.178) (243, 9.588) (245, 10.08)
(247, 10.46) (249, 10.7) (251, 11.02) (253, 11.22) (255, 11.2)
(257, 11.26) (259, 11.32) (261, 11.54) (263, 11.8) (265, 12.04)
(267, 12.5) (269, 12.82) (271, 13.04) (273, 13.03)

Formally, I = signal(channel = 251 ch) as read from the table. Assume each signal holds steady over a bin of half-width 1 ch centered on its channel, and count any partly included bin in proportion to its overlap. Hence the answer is 11.02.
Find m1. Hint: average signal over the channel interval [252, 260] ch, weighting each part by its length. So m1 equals 11.2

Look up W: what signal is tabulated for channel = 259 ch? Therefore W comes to 11.32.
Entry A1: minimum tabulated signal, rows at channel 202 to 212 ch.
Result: 11.33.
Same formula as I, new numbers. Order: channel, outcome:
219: 11.24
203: 11.4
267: 12.5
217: 11.23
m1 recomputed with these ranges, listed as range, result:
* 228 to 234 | 9.4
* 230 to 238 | 8.9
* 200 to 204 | 11.5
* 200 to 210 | 11.4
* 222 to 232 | 10.3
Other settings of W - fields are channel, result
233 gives 8.913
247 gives 10.46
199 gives 11.7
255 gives 11.2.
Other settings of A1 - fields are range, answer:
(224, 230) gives 9.875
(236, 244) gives 8.628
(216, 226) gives 10.7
